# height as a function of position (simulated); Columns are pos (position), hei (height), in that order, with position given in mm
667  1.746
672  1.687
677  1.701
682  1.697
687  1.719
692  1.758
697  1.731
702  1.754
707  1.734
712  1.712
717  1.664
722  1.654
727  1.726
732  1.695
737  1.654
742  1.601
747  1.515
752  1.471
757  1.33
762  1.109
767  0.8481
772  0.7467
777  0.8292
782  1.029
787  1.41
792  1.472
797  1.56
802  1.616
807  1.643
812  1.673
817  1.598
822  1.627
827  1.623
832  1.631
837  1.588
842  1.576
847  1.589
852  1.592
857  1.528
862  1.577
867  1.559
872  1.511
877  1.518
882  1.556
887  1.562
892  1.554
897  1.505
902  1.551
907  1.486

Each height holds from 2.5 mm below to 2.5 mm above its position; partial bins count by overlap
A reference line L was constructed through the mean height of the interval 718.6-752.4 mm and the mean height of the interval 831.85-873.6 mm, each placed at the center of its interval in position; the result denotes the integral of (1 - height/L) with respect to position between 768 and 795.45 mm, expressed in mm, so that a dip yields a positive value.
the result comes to 8.62 mm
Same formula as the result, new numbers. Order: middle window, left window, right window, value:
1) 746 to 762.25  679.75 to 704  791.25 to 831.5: 2.8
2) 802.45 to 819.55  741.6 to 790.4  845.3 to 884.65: -3.7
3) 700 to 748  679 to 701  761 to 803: -5.0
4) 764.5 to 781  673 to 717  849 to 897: 8.2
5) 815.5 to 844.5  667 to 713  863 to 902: -0.3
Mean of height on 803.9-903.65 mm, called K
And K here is 1.58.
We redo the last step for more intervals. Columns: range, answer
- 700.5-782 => 1.42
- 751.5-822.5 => 1.32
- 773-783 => 0.887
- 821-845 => 1.61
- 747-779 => 1.1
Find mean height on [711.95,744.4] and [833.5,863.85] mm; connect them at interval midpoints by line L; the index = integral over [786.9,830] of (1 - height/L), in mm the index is 0.5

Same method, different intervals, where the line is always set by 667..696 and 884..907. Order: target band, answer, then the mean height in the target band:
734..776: 9.7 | 1.27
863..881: 0.2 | 1.54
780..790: 2.4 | 1.24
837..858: 0.0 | 1.58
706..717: -0.1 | 1.71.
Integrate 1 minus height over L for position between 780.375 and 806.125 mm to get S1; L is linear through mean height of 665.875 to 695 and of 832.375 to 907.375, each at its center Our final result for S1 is 2.77 mm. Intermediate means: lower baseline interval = 1.72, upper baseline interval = 1.55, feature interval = 1.44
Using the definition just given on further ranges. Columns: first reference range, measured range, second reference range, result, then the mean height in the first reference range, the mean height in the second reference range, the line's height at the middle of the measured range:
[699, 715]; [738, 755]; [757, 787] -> -3.36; 1.73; 0.989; 1.28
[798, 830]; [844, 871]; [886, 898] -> 0.23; 1.63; 1.54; 1.58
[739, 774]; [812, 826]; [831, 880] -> -1.72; 1.24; 1.56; 1.45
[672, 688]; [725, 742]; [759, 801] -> -3.32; 1.7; 1.15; 1.4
